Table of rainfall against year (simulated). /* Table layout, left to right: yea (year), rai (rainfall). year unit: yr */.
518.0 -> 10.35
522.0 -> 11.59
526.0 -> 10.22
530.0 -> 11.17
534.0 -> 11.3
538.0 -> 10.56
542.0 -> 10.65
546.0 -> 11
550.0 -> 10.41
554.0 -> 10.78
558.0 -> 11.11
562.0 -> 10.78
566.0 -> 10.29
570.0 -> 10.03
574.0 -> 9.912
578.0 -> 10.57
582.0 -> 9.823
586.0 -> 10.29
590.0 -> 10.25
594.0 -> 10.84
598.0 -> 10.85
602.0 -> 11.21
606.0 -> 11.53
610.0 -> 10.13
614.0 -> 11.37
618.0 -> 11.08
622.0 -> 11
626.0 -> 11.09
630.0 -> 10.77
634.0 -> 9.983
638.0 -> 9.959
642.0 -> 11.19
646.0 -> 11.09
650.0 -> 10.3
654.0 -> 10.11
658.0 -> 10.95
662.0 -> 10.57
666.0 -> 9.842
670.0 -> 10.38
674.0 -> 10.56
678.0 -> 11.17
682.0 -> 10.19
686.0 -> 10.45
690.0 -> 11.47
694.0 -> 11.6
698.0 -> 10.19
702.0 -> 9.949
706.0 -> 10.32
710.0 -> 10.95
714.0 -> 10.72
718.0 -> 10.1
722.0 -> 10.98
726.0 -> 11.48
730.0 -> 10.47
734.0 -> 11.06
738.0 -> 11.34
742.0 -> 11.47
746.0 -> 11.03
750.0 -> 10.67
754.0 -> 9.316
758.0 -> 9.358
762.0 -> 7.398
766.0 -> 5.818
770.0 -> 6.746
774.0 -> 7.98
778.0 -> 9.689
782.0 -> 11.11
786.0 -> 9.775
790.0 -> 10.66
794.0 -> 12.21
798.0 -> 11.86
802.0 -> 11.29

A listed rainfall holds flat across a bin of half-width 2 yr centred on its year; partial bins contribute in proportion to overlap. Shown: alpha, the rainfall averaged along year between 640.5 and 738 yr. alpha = 10.7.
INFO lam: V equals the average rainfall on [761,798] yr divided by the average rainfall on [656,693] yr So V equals 0.9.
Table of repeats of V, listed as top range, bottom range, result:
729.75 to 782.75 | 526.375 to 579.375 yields 0.89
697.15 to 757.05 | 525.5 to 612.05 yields 1.00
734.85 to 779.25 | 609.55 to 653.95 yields 0.86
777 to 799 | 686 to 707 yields 1.02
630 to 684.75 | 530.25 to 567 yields 0.97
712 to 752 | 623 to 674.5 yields 1.04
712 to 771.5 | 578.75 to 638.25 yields 0.92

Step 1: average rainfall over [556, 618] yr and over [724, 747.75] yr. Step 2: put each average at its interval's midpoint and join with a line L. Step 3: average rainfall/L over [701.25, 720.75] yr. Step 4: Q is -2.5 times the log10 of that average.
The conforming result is 0.06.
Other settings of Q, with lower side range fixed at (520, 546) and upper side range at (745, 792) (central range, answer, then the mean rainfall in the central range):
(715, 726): -0.14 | 10.7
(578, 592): 0.03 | 10.2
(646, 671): -0.05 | 10.4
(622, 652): -0.06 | 10.7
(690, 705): -0.11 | 10.7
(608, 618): -0.05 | 10.8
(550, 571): 0.01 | 10.6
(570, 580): 0.04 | 10.2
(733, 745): -0.21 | 11.3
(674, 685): -0.09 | 10.6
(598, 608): -0.09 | 11.3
